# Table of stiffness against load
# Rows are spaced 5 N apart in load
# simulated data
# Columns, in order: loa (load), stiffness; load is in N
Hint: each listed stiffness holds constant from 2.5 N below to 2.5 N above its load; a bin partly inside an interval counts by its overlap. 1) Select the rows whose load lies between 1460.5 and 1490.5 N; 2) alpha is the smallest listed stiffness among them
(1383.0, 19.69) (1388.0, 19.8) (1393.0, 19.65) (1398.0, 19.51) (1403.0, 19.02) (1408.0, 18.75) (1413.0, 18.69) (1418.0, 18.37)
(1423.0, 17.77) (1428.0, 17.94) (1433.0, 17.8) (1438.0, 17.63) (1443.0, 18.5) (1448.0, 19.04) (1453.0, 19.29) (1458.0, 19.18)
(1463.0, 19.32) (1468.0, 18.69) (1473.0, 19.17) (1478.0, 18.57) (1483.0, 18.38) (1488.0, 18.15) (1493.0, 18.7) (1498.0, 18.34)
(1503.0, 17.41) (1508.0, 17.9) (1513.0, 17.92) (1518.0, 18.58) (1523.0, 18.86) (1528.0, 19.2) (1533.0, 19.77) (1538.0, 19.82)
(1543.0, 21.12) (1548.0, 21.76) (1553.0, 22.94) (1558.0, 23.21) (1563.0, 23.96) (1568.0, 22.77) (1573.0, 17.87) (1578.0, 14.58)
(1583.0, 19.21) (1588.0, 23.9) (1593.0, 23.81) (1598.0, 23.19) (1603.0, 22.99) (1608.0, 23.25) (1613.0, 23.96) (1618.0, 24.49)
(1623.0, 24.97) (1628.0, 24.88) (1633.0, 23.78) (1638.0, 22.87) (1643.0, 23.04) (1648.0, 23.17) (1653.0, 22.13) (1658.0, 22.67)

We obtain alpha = 18.15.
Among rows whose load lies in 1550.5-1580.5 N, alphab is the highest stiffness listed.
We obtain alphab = 23.96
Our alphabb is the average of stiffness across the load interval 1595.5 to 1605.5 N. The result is 23.1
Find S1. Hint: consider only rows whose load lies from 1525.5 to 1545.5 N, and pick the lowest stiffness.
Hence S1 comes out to 19.2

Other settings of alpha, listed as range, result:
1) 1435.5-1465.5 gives 17.63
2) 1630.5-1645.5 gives 22.87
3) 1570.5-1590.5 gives 14.58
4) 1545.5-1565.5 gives 21.76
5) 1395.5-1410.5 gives 18.75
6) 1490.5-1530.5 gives 17.41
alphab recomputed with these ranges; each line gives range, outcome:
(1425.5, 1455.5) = 19.29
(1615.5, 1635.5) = 24.97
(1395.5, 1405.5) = 19.51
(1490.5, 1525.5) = 18.86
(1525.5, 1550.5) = 21.76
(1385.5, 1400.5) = 19.8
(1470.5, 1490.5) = 19.17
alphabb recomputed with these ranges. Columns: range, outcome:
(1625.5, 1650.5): 23.5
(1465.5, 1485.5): 18.7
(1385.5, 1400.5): 19.7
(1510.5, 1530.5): 18.6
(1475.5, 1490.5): 18.4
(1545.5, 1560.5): 22.6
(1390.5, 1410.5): 19.2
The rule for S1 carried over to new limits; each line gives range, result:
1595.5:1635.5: 22.99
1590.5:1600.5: 23.19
